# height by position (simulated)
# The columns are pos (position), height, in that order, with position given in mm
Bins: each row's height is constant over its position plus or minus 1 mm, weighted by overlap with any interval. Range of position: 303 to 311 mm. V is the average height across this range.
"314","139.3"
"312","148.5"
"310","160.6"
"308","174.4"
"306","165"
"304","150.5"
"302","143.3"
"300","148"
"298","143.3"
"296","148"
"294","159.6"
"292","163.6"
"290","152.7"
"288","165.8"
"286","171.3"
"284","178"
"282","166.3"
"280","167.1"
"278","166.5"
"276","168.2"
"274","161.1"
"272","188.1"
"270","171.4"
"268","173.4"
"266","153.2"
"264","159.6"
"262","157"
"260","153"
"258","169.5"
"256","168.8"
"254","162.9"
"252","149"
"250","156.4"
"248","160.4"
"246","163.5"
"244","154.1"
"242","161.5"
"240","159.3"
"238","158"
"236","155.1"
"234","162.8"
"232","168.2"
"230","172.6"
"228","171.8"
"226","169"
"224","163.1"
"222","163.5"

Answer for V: 163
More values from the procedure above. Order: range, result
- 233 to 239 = 159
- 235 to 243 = 158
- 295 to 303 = 146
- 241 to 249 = 160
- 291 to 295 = 162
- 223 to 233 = 169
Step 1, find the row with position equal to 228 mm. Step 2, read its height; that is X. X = 171.8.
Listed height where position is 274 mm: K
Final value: 161.1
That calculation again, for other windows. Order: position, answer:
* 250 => 156.4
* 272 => 188.1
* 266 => 153.2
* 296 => 148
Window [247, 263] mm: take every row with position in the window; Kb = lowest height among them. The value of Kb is 149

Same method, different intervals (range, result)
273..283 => 161.1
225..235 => 162.8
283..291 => 152.7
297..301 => 143.3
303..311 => 150.5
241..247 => 154.1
